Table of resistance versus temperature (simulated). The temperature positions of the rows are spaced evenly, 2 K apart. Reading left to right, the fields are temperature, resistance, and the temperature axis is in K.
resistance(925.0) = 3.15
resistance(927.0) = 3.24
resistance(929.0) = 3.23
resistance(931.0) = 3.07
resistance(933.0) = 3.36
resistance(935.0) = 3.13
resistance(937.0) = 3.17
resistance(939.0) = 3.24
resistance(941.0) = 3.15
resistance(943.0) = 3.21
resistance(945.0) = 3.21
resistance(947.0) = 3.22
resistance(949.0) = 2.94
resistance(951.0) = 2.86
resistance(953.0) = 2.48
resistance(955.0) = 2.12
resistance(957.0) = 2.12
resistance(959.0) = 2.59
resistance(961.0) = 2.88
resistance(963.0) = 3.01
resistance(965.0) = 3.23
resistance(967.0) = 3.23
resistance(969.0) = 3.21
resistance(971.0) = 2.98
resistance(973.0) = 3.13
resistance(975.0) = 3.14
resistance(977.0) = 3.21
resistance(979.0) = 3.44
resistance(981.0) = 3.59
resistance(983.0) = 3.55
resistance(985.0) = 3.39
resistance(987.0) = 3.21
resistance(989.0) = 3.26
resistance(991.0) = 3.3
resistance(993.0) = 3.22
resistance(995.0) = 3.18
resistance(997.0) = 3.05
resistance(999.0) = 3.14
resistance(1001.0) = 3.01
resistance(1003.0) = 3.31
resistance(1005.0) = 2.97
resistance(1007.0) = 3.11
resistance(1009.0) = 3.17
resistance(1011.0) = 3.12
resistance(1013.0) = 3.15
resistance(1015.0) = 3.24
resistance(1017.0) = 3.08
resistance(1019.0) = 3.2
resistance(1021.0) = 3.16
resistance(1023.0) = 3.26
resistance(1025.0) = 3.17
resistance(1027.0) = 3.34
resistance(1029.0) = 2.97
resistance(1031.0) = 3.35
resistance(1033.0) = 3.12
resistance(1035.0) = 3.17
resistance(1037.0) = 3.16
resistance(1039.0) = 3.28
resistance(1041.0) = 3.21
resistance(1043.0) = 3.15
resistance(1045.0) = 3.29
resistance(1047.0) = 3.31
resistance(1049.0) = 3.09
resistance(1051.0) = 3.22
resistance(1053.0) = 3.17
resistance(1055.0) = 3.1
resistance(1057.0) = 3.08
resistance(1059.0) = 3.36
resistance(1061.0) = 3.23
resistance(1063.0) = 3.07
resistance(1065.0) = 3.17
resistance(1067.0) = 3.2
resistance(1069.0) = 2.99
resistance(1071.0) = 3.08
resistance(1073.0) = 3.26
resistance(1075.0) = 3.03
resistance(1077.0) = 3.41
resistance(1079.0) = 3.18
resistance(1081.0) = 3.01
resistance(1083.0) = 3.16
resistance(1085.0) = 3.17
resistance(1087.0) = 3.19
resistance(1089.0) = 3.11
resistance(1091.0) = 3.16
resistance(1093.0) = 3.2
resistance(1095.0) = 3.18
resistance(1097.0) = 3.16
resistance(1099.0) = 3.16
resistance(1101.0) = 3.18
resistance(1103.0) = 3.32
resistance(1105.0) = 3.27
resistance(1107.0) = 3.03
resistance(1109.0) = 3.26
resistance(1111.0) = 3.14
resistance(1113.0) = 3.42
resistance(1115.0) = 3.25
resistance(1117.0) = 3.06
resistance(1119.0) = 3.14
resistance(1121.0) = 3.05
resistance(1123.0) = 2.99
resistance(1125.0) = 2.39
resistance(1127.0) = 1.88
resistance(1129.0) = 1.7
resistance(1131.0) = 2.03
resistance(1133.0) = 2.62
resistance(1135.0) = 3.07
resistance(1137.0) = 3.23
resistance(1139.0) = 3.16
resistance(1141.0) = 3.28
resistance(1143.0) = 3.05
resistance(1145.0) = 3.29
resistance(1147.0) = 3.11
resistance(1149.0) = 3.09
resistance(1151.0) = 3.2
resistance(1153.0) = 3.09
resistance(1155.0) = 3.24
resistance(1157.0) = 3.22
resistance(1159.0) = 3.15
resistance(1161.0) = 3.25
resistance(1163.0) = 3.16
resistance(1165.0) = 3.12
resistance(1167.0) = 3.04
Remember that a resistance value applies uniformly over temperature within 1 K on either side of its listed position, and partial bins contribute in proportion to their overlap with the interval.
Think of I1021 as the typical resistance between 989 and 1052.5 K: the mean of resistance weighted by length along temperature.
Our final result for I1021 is 3.18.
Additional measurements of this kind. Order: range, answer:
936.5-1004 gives 3.09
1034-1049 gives 3.22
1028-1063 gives 3.19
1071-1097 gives 3.17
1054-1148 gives 3.05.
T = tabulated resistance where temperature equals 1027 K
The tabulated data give 3.34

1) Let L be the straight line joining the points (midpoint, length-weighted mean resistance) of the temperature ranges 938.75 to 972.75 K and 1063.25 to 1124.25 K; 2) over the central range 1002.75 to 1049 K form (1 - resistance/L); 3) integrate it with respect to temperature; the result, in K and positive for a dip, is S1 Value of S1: -2.1 K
